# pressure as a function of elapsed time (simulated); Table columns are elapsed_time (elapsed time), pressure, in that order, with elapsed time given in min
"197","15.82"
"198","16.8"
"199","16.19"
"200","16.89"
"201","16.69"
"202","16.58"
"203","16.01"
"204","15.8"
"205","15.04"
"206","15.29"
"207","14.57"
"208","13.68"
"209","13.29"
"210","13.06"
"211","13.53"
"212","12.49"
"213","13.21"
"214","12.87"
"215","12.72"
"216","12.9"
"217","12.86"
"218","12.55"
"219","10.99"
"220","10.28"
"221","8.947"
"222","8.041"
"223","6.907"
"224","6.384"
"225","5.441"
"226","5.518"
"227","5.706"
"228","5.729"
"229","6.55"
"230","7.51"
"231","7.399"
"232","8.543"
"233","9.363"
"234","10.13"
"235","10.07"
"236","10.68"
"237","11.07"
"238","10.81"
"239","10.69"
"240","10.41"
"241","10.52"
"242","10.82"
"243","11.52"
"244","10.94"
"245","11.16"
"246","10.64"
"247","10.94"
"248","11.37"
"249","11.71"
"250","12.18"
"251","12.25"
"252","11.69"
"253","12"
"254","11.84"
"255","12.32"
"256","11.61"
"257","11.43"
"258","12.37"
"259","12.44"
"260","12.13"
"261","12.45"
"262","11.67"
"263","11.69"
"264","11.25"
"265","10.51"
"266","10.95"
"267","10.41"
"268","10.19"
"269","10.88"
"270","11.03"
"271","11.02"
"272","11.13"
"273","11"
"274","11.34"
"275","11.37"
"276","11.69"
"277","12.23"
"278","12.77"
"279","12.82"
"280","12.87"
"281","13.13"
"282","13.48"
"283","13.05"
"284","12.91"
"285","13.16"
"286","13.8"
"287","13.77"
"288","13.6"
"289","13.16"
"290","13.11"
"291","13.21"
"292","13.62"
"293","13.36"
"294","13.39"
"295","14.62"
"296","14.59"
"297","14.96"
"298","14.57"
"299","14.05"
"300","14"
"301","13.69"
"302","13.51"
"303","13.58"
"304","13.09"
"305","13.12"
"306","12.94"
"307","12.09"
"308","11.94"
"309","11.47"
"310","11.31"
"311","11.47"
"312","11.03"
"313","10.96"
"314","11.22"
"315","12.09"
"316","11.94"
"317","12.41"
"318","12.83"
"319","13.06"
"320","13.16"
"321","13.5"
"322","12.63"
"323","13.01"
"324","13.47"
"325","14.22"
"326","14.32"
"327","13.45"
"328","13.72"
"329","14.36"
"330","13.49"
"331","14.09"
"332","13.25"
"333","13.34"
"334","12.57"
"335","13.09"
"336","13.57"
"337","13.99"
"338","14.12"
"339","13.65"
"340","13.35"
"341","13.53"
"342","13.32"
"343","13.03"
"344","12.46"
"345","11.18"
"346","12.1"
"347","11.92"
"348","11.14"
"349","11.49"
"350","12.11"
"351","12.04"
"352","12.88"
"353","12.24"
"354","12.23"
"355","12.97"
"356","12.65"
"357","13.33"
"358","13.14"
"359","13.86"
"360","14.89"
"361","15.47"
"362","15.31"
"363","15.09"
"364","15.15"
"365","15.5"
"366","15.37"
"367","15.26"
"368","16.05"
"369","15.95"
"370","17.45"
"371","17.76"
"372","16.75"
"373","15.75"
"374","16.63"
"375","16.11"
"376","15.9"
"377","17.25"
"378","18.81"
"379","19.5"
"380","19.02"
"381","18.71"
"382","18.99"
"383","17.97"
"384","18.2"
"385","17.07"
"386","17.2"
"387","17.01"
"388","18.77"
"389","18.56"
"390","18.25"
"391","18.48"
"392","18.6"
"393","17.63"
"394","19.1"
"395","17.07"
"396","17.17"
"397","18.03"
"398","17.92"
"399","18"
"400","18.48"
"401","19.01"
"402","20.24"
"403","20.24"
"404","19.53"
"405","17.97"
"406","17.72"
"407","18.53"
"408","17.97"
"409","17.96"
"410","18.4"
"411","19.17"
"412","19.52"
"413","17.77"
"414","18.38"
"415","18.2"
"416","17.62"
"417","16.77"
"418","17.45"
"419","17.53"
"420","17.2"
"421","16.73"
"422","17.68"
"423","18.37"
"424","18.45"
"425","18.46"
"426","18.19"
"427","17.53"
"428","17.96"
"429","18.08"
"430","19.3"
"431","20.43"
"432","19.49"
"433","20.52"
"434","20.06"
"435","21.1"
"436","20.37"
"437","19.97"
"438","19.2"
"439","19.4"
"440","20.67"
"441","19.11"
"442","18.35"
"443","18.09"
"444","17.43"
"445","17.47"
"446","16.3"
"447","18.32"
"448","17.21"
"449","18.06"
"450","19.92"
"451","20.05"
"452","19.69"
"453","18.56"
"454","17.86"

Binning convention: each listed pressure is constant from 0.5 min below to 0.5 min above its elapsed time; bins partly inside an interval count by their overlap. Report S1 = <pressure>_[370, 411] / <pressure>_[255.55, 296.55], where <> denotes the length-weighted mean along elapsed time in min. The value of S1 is 1.5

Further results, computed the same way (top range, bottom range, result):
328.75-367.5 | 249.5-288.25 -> 1.12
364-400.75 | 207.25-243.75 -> 1.73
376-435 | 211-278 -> 1.73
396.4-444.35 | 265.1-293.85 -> 1.51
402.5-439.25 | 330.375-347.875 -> 1.43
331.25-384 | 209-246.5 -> 1.46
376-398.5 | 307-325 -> 1.48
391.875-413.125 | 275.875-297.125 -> 1.39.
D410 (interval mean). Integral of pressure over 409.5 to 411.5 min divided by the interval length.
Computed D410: 18.8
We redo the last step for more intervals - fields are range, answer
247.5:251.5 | 11.9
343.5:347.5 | 11.9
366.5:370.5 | 16.2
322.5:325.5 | 13.6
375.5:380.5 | 18.1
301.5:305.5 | 13.3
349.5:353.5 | 12.3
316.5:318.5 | 12.6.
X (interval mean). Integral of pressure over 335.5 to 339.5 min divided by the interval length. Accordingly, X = 13.8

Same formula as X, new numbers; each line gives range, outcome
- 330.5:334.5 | 13.3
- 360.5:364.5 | 15.3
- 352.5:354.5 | 12.2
